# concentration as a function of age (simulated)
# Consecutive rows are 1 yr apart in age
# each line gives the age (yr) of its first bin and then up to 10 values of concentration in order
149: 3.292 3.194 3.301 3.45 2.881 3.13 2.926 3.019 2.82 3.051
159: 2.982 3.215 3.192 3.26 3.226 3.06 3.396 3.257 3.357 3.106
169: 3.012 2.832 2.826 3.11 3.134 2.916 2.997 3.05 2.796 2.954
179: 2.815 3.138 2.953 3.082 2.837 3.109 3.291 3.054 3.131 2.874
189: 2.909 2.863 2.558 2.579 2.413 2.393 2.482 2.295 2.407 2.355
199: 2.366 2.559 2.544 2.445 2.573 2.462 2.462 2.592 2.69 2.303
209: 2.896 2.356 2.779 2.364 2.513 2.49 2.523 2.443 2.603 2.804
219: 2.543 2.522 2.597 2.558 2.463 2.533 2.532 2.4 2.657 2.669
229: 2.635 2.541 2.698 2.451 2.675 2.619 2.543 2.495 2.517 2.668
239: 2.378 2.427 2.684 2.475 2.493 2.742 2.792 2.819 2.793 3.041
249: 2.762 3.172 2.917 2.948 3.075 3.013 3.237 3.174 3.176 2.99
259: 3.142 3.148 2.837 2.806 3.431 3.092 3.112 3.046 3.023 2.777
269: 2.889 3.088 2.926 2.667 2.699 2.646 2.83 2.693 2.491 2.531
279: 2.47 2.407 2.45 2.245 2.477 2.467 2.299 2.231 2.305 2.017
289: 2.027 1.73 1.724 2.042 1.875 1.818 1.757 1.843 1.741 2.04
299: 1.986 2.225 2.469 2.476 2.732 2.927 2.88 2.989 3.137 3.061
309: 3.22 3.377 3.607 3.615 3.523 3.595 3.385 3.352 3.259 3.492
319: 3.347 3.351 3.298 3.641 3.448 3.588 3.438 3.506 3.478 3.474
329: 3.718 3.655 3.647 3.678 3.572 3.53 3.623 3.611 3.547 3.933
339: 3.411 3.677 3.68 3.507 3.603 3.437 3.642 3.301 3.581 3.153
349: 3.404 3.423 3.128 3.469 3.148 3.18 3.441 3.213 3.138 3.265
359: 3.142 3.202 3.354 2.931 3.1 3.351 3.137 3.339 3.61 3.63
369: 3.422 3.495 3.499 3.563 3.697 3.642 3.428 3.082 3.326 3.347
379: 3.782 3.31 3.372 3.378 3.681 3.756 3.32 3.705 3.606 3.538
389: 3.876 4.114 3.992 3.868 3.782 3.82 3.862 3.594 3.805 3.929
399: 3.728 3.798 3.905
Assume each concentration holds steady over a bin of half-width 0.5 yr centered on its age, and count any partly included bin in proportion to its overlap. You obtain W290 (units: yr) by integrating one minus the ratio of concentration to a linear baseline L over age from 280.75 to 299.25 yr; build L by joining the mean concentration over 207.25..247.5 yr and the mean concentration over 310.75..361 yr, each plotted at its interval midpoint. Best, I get 6.2 yr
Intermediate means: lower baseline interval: 2.58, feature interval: 2.05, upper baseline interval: 3.46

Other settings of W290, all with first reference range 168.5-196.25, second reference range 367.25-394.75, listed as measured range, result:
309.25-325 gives -0.4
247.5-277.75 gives 2.0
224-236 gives 1.9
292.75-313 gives 4.3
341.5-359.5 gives 0.7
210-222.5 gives 1.9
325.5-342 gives -0.9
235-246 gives 1.8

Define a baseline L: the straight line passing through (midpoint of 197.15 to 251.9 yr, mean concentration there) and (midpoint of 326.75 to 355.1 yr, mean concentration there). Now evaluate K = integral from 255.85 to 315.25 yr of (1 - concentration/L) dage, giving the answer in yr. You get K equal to 7.7 yr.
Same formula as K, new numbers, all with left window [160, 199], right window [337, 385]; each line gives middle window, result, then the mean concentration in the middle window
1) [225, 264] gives 3.9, 2.79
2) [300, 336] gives -0.4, 3.33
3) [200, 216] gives 2.5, 2.53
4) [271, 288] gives 3.7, 2.49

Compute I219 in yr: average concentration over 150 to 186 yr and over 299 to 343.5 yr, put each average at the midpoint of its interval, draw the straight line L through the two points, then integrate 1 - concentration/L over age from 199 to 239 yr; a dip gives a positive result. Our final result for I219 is 7.76 yr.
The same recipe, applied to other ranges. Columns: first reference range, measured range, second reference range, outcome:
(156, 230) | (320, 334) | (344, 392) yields -1.12 yr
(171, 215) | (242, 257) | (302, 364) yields 0.33 yr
